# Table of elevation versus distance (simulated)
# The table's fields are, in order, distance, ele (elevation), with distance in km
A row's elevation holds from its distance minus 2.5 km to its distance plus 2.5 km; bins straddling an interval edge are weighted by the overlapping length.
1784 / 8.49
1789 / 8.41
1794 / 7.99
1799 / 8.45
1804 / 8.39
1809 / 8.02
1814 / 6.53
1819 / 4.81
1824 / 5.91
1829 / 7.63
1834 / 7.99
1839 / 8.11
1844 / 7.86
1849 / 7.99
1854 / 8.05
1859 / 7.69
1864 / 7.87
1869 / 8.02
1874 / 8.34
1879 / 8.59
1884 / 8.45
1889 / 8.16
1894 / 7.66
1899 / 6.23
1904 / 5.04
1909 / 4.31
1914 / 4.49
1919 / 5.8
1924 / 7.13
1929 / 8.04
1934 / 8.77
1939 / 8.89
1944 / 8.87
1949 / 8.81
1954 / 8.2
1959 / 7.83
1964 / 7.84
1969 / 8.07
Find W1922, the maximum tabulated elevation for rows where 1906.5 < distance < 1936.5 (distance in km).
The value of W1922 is 8.77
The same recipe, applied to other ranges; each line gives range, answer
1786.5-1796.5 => 8.41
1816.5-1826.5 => 5.91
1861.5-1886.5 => 8.59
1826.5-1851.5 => 8.11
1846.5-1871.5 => 8.05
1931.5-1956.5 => 8.89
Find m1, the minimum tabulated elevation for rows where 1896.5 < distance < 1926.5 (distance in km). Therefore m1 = 4.31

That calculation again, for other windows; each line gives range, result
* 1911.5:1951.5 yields 4.49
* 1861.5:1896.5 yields 7.66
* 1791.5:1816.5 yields 6.53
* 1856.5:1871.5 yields 7.69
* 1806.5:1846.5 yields 4.81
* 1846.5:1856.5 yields 7.99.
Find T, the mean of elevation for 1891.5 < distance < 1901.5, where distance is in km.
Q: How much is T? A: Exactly 6.95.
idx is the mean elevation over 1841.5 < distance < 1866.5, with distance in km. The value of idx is 7.89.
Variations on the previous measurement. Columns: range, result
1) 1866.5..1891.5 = 8.31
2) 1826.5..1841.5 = 7.91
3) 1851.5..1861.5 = 7.87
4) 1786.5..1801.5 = 8.28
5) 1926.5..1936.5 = 8.4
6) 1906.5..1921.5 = 4.87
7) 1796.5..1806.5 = 8.42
